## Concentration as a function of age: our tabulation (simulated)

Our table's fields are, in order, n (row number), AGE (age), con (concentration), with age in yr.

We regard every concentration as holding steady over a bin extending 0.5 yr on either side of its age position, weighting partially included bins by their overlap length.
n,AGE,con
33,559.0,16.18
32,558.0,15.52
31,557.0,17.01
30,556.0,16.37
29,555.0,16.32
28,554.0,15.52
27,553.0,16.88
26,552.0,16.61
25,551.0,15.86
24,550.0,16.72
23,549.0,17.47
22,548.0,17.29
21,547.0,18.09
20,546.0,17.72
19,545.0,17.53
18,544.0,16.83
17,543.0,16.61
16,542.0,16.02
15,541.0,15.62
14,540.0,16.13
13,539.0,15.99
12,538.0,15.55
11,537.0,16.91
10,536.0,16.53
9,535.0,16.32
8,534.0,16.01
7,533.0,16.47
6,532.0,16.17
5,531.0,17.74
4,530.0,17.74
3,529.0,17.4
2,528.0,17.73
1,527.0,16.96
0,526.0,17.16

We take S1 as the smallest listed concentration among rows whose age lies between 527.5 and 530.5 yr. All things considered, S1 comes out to 17.4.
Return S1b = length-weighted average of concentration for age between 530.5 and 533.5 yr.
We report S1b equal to 16.8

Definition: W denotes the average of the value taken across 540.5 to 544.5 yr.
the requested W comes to 16.3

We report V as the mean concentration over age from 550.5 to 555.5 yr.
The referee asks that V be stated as 16.2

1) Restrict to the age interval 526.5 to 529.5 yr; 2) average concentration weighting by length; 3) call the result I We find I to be 17.4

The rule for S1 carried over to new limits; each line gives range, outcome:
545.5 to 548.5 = 17.29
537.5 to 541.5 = 15.55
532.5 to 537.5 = 16.01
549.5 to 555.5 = 15.52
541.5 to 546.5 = 16.02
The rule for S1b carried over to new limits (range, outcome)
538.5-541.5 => 15.9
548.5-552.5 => 16.7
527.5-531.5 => 17.7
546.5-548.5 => 17.7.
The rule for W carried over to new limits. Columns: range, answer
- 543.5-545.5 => 17.2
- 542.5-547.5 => 17.4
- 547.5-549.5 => 17.4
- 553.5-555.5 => 15.9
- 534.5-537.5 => 16.6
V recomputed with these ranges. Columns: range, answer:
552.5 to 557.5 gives 16.4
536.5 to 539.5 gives 16.2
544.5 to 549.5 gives 17.6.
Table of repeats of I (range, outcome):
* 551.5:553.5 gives 16.7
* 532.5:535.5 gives 16.3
